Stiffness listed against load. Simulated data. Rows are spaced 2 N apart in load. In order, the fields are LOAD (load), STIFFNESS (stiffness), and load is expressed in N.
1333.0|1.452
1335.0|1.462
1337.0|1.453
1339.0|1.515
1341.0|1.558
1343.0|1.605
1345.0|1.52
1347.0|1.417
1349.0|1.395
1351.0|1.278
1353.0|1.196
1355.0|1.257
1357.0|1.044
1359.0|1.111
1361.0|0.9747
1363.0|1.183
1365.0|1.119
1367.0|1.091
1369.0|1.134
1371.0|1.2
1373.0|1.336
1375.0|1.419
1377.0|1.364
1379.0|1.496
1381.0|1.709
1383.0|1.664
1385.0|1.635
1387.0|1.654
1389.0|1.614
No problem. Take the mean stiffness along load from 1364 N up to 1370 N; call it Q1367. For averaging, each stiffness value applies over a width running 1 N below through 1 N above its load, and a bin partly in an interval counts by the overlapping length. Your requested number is 1.11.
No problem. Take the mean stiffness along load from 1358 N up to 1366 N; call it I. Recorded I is 1.1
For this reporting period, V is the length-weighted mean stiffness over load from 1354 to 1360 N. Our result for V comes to 1.14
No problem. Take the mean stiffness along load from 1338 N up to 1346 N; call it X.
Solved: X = 1.55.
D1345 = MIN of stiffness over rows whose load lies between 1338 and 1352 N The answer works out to 1.278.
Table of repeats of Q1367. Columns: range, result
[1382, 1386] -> 1.65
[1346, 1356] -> 1.31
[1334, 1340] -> 1.48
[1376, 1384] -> 1.56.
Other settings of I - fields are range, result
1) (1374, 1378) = 1.39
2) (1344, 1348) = 1.47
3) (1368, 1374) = 1.22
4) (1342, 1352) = 1.44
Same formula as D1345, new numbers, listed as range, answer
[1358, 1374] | 0.9747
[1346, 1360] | 1.044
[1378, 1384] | 1.496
